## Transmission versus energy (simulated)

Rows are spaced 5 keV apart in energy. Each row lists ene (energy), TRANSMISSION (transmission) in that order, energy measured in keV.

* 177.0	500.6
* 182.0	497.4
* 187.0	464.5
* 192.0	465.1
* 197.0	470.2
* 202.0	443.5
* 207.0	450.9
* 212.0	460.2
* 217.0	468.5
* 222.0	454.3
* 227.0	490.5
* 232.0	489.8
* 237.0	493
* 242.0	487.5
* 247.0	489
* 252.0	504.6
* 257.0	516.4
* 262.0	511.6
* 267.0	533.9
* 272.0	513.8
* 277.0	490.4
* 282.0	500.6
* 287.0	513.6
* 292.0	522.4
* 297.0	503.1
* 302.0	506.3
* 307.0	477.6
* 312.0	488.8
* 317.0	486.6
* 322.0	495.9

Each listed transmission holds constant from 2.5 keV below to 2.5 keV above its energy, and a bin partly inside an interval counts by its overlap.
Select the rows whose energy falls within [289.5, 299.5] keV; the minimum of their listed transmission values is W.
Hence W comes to 503.1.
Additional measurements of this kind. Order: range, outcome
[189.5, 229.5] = 443.5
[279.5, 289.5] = 500.6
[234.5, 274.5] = 487.5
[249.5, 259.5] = 504.6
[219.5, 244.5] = 454.3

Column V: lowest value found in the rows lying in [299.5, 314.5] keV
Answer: 477.6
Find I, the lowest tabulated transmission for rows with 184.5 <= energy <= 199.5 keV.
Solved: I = 464.5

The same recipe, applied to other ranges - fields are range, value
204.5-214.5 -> 450.9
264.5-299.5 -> 490.4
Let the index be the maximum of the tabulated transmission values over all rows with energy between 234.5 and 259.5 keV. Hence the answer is 516.4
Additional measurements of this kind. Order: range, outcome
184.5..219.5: 470.2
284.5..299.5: 522.4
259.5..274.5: 533.9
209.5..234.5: 490.5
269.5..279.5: 513.8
